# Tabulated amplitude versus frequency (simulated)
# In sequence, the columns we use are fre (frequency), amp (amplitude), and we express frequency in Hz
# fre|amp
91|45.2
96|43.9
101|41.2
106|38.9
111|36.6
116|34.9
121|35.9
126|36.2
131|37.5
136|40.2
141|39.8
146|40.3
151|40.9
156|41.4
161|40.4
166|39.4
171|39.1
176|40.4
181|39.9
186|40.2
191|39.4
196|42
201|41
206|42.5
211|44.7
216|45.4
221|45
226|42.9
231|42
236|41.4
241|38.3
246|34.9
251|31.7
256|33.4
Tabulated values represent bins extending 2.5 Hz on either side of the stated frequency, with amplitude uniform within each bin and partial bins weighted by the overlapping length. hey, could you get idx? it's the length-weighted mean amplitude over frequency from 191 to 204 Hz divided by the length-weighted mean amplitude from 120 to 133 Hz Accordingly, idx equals 1.12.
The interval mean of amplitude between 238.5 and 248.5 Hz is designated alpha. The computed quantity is 36.6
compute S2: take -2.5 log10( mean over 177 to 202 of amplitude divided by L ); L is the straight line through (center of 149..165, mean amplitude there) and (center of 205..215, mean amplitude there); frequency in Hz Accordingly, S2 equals 0.060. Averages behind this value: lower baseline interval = 40.8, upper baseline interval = 44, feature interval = 40.5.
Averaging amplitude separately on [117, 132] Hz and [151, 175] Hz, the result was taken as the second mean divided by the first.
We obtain 1.1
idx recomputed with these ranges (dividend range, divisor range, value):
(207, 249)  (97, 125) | 1.10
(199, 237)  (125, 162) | 1.09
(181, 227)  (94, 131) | 1.11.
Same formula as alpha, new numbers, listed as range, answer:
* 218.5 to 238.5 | 42.8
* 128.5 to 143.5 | 39.2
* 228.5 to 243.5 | 40.6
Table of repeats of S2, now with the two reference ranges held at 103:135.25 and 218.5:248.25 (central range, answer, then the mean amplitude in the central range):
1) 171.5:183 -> -0.03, 40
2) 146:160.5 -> -0.08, 40.9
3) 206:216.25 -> -0.11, 44.4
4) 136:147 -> -0.07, 40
